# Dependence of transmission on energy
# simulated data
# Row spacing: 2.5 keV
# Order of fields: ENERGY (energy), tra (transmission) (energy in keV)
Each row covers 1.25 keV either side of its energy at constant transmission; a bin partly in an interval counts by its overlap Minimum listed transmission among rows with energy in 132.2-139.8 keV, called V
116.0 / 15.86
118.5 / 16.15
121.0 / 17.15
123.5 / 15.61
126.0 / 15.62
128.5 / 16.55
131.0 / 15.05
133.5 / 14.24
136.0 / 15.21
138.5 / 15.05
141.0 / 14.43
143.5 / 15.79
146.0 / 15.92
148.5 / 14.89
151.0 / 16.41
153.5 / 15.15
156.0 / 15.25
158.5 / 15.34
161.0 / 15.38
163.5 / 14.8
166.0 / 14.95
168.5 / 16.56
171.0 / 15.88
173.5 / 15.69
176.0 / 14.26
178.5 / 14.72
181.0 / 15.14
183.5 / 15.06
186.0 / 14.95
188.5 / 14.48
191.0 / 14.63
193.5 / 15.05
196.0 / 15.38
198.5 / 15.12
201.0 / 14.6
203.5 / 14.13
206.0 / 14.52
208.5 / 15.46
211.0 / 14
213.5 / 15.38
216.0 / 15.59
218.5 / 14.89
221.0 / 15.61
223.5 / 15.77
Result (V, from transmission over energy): 14.24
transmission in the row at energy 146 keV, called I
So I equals 15.92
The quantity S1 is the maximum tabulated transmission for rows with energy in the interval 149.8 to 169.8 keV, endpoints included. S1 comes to 16.56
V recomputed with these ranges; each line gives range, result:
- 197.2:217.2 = 14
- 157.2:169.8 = 14.8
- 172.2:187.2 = 14.26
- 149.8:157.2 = 15.15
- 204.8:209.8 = 14.52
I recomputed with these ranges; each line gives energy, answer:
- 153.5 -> 15.15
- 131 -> 15.05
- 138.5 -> 15.05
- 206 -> 14.52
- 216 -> 15.59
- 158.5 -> 15.34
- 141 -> 14.43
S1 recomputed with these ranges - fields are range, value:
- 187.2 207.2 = 15.38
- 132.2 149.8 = 15.92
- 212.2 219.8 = 15.59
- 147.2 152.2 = 16.41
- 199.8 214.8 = 15.46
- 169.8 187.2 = 15.88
